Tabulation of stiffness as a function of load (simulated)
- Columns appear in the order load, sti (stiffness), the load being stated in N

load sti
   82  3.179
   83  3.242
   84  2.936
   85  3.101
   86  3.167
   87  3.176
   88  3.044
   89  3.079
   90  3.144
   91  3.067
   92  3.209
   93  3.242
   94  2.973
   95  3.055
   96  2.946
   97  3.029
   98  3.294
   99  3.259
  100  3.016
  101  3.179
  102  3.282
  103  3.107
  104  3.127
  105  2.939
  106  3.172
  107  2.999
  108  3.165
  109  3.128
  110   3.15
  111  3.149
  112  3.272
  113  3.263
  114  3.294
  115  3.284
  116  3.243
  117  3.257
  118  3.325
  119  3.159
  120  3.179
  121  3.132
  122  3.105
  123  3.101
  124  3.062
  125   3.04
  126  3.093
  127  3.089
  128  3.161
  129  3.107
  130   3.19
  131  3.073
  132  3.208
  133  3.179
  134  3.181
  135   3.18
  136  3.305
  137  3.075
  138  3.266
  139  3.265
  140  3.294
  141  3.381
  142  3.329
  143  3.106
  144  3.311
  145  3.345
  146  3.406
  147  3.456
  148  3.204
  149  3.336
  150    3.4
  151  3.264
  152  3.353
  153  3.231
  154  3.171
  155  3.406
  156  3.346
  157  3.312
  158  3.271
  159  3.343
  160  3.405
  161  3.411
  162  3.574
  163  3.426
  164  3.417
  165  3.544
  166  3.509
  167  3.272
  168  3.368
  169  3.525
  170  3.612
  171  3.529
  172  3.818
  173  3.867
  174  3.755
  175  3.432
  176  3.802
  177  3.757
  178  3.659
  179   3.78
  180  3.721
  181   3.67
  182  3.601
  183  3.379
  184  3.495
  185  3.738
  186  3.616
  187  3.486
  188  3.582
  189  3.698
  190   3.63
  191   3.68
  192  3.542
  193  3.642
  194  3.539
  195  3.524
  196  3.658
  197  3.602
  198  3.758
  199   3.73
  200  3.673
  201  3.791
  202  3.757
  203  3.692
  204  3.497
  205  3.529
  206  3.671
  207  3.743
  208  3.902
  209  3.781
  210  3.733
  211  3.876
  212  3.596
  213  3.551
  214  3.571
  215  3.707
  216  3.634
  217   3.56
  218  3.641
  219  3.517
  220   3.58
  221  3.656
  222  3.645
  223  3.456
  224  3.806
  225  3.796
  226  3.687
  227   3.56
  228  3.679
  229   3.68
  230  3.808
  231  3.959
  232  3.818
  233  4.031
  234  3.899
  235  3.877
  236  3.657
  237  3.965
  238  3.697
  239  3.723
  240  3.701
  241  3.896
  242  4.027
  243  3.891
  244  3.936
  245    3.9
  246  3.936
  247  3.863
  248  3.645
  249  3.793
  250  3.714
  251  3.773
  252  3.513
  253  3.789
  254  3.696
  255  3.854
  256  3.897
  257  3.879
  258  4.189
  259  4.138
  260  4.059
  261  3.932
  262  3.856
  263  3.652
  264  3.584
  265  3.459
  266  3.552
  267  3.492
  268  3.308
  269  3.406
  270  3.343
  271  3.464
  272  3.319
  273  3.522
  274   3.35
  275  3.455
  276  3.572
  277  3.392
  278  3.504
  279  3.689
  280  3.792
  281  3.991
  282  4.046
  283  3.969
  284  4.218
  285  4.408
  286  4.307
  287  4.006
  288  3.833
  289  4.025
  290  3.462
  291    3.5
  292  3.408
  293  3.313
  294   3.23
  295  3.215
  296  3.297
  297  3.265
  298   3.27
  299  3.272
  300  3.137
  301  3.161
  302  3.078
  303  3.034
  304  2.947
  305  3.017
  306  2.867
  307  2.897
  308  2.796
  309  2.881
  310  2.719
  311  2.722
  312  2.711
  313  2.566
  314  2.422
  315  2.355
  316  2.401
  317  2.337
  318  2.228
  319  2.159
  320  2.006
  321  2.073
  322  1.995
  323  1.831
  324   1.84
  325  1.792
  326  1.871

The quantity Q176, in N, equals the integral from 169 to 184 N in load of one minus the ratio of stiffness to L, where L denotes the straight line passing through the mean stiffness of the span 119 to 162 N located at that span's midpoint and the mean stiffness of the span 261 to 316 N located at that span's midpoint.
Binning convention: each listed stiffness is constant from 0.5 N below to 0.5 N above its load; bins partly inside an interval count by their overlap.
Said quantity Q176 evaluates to -1.8 N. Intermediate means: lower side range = 3.24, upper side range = 3.37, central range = 3.66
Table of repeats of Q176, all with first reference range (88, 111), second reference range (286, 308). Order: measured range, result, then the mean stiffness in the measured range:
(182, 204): -2.87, 3.63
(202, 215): -1.86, 3.68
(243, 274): -4.19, 3.71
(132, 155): -0.85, 3.28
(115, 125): -0.12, 3.17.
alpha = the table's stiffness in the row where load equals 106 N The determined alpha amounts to 3.172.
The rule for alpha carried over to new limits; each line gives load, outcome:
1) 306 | 2.867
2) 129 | 3.107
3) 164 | 3.417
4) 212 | 3.596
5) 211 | 3.876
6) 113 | 3.263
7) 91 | 3.067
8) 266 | 3.552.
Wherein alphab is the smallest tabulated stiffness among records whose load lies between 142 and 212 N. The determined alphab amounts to 3.106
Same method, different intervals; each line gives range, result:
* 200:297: 3.215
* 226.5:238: 3.56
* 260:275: 3.308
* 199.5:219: 3.497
